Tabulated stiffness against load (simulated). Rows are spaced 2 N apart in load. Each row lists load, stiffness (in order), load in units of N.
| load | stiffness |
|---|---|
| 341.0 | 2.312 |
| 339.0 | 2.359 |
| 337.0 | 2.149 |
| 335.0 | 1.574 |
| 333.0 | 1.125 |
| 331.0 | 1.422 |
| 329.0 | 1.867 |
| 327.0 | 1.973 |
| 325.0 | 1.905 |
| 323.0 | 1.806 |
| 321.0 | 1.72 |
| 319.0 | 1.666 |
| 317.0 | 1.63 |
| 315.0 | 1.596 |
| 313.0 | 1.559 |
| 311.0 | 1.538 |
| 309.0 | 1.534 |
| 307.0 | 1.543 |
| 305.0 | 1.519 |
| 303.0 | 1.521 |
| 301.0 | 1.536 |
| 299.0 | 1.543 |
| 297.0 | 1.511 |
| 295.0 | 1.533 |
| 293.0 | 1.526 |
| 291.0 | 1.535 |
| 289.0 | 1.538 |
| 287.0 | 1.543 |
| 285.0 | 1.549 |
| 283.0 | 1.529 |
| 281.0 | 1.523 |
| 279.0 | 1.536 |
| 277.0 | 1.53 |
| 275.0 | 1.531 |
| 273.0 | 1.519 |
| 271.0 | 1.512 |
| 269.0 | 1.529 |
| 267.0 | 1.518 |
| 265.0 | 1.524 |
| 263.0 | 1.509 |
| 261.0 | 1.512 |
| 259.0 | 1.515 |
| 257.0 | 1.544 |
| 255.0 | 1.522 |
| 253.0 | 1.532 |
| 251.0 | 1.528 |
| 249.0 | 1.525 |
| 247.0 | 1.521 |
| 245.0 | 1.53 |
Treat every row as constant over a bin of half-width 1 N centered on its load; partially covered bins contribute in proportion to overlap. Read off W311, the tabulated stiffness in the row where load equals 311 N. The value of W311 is 1.538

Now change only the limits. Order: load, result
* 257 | 1.544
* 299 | 1.543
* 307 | 1.543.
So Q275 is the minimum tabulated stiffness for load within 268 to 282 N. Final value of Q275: 1.512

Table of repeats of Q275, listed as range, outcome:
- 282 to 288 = 1.529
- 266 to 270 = 1.518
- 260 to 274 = 1.509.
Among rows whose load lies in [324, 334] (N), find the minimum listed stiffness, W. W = 1.125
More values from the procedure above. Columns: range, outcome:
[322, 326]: 1.806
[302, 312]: 1.519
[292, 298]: 1.511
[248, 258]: 1.522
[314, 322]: 1.596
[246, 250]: 1.521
